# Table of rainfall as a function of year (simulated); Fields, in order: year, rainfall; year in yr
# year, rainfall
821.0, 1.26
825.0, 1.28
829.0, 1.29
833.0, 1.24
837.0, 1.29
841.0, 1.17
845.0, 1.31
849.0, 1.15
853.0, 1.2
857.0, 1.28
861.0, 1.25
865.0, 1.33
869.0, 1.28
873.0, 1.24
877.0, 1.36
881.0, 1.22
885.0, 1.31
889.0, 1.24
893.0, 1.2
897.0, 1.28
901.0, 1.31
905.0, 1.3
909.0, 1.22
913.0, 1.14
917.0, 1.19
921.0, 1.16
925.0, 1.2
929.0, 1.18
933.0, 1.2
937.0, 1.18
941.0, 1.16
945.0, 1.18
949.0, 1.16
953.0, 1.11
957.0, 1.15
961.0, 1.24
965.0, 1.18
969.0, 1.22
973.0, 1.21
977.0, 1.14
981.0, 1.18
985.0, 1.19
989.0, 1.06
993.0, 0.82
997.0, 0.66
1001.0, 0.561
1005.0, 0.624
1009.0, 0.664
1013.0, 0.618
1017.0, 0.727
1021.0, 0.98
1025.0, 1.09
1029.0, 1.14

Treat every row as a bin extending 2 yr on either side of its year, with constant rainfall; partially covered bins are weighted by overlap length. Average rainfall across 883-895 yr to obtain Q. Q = 1.25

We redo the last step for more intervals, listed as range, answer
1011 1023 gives 0.775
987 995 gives 0.94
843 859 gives 1.23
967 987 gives 1.19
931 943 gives 1.18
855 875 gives 1.28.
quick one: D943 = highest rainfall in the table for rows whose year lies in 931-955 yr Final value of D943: 1.2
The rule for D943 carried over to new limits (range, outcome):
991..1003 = 0.82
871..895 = 1.36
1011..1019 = 0.727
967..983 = 1.22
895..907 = 1.31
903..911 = 1.3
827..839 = 1.29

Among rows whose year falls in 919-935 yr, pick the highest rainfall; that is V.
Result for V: 1.2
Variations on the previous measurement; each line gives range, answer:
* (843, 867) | 1.33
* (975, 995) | 1.19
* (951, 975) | 1.24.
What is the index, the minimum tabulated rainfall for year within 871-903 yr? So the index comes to 1.2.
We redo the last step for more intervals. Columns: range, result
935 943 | 1.16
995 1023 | 0.561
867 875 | 1.24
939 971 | 1.11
